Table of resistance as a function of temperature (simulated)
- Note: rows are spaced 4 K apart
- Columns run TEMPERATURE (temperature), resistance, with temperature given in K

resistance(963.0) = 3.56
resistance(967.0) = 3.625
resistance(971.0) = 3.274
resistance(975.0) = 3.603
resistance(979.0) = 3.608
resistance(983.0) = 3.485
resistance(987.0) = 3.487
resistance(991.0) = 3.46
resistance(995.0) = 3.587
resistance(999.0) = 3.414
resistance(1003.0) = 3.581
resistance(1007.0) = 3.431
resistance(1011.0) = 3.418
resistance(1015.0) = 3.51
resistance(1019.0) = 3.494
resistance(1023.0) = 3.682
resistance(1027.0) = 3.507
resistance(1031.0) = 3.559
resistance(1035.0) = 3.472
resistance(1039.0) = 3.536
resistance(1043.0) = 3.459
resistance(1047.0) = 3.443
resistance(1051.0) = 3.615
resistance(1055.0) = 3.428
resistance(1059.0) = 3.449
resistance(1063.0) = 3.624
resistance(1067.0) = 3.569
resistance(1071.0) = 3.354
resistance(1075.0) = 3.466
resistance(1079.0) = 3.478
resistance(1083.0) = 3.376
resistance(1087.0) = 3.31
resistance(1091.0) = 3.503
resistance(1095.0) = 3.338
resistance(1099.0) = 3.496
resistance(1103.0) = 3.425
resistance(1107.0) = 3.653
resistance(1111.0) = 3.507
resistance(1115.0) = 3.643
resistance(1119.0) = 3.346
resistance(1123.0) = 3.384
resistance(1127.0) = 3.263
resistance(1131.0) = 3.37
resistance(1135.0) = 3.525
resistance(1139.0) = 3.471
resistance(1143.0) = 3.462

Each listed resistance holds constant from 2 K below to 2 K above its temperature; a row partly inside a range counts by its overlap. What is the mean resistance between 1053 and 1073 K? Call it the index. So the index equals 3.48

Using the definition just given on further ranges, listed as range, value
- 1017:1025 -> 3.59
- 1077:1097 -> 3.4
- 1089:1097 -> 3.42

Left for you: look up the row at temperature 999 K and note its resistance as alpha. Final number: 3.414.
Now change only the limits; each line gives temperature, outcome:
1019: 3.494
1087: 3.31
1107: 3.653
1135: 3.525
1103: 3.425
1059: 3.449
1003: 3.581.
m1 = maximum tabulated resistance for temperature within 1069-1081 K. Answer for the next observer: 3.478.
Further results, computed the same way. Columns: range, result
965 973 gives 3.625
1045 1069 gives 3.624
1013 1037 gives 3.682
